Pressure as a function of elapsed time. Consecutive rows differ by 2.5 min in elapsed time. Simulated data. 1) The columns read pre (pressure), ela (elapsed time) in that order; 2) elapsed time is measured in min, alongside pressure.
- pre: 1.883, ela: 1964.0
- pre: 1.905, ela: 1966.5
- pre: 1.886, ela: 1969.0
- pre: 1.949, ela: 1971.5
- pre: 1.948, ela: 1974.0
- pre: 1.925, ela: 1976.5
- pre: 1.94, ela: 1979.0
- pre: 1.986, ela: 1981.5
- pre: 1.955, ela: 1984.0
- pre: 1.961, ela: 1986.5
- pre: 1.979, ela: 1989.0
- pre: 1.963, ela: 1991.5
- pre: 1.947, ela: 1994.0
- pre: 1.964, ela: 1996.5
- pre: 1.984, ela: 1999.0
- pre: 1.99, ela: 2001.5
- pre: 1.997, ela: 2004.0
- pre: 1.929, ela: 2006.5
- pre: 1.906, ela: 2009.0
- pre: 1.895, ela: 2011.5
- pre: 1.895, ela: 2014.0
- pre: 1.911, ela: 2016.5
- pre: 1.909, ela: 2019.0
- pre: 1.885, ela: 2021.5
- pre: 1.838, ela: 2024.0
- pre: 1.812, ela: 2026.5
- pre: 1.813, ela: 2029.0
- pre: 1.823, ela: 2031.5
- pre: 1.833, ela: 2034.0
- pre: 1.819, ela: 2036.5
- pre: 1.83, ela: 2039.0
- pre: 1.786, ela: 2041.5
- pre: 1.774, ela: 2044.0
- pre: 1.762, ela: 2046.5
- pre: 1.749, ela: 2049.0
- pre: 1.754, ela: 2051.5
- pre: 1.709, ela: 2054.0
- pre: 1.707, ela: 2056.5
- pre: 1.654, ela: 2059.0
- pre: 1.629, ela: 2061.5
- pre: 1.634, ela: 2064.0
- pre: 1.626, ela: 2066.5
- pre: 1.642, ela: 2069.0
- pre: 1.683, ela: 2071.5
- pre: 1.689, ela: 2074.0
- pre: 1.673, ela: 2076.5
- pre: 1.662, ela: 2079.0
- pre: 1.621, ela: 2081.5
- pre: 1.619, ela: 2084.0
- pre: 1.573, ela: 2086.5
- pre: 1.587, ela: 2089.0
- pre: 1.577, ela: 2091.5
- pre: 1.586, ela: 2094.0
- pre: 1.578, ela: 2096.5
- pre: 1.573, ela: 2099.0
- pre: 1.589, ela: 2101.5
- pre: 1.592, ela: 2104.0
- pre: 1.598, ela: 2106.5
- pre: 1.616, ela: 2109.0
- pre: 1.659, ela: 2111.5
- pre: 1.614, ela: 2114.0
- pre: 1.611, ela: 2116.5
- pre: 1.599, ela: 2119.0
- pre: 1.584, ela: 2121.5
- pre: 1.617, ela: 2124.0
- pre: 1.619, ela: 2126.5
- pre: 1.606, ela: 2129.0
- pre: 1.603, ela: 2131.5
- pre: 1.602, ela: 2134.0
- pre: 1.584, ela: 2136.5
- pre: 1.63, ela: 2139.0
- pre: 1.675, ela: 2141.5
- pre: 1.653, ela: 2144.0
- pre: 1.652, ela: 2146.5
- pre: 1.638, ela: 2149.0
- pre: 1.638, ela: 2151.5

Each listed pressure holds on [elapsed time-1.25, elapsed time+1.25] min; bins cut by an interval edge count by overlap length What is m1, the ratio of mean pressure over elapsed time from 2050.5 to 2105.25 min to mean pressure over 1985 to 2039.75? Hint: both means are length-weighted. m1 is 0.86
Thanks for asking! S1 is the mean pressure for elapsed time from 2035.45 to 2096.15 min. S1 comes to 1.68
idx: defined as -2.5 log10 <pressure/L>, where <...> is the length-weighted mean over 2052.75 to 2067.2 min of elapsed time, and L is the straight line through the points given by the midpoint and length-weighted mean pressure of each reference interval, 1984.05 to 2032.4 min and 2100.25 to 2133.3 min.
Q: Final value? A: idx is 0.07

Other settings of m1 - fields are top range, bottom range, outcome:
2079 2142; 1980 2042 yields 0.84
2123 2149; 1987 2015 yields 0.83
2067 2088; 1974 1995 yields 0.84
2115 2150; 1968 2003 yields 0.83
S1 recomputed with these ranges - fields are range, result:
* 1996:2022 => 1.93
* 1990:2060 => 1.85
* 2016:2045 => 1.83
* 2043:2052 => 1.76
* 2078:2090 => 1.61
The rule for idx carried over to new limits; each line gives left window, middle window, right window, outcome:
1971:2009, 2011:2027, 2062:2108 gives -0.015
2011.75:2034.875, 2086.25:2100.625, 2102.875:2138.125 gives 0.065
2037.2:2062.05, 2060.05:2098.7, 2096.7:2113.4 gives 0.028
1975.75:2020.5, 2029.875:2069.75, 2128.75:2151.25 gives 0.059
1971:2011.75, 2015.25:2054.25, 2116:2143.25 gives 0.019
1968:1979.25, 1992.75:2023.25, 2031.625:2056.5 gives -0.044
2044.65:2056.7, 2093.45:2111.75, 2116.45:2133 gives 0.033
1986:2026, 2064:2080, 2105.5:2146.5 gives 0.063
